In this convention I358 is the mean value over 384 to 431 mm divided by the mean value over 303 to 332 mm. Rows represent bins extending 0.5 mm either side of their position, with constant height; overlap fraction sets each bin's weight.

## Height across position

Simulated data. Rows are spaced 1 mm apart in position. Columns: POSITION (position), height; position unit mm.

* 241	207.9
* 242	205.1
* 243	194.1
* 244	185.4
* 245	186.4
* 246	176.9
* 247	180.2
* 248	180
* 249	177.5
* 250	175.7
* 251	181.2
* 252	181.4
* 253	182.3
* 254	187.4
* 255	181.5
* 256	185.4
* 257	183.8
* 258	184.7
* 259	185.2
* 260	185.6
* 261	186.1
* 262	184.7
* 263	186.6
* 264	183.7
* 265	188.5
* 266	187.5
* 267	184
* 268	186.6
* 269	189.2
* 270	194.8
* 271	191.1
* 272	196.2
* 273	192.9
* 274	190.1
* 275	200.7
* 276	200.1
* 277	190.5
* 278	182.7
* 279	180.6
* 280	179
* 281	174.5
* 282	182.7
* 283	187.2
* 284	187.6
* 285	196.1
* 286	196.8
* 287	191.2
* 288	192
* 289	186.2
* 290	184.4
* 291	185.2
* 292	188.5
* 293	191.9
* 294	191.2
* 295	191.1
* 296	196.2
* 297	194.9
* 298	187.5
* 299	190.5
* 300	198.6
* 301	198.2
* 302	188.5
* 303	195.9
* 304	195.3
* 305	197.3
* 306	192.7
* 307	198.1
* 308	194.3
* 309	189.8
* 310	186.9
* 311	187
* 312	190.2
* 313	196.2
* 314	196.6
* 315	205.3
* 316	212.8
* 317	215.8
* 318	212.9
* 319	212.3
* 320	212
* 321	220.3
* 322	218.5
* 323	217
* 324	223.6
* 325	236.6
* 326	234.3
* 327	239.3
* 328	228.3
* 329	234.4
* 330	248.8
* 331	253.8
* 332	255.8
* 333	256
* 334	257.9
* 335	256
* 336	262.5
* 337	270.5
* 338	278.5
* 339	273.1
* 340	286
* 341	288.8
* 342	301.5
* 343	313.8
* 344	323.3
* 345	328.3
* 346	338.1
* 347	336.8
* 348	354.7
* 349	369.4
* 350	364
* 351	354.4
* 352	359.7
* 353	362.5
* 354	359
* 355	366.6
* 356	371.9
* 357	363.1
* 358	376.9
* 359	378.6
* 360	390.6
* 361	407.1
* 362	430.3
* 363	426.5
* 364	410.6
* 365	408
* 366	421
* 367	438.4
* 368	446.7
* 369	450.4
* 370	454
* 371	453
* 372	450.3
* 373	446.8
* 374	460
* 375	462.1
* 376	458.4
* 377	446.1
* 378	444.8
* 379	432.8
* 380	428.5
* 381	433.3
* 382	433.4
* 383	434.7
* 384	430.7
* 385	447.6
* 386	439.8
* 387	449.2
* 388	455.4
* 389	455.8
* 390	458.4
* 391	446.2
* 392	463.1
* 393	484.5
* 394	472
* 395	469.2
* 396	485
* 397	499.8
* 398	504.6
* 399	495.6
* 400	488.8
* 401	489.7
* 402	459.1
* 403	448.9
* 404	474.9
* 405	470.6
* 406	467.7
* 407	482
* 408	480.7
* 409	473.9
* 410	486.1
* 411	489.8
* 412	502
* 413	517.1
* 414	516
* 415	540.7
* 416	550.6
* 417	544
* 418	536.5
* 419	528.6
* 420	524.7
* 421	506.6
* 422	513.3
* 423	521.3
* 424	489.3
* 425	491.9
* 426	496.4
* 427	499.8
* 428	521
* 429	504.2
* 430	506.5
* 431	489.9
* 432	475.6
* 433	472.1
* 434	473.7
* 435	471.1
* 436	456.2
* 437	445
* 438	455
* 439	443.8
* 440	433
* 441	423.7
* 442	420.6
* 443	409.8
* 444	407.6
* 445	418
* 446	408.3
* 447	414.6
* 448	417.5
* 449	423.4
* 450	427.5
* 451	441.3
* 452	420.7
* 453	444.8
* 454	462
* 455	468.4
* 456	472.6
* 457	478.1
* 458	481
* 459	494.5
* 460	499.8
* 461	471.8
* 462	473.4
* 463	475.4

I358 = 2.30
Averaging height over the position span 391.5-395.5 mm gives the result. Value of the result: 472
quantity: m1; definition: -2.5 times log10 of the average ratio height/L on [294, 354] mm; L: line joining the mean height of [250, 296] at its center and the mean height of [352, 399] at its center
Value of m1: 0.26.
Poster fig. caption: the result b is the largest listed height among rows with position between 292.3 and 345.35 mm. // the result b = 328.3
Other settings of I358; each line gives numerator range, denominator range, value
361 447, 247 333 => 2.37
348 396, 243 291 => 2.28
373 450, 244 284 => 2.53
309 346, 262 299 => 1.29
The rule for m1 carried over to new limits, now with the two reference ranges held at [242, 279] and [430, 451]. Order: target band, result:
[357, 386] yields -0.25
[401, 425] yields -0.24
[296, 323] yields 0.27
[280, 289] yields 0.17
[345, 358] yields -0.14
